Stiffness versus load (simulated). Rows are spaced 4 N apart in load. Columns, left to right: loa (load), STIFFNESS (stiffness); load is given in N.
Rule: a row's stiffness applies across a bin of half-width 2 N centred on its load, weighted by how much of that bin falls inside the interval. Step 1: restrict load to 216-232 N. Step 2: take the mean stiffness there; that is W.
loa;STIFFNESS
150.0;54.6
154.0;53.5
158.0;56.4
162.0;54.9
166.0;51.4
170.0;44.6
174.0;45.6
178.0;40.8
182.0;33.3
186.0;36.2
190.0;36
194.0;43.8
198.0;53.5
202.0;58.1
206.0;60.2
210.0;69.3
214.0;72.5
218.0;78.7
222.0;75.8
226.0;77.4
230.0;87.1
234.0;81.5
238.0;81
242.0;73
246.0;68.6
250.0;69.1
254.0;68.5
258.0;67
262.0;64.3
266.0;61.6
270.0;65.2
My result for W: 79.8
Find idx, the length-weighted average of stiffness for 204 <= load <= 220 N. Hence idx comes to 70.2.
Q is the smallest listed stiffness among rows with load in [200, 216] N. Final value 58.1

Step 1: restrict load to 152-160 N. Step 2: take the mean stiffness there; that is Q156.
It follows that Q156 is 55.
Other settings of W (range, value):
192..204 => 51.8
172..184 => 39.9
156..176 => 50.6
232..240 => 81.2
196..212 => 60.3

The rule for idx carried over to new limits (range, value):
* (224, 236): 82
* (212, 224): 75.7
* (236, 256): 72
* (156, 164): 55.6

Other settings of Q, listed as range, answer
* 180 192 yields 33.3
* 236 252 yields 68.6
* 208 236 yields 69.3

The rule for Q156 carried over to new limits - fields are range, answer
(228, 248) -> 78.2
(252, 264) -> 66.6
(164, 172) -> 48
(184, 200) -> 42.4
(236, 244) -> 77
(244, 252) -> 68.8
